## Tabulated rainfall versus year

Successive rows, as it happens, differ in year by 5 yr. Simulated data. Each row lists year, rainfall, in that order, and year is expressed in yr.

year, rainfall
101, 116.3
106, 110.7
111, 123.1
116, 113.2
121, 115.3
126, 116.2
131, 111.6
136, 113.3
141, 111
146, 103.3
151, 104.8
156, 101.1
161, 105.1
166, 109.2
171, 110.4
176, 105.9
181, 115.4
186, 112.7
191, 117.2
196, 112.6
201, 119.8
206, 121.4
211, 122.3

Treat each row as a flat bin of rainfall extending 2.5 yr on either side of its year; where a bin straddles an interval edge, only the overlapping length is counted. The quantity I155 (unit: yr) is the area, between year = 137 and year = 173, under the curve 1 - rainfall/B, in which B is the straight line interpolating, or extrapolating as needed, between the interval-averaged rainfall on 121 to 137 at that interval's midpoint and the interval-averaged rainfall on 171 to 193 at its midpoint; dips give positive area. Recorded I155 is 2.1 yr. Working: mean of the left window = 114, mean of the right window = 112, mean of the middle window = 107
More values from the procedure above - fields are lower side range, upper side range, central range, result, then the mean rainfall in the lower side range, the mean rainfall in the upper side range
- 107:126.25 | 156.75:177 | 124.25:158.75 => 1.1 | 117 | 107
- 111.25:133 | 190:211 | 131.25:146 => 0.7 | 115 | 118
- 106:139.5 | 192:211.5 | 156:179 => 1.9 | 115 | 119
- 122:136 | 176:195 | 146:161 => 1.4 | 114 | 114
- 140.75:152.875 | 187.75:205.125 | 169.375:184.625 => 0.2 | 106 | 117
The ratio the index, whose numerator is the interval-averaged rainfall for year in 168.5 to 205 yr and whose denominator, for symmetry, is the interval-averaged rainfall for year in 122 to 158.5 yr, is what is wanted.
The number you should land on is 1.0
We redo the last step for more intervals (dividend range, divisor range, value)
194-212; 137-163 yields 1.13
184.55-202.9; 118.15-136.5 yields 1.01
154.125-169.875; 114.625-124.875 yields 0.92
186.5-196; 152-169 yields 1.09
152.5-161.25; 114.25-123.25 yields 0.90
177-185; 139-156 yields 1.07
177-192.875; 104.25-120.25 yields 0.99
